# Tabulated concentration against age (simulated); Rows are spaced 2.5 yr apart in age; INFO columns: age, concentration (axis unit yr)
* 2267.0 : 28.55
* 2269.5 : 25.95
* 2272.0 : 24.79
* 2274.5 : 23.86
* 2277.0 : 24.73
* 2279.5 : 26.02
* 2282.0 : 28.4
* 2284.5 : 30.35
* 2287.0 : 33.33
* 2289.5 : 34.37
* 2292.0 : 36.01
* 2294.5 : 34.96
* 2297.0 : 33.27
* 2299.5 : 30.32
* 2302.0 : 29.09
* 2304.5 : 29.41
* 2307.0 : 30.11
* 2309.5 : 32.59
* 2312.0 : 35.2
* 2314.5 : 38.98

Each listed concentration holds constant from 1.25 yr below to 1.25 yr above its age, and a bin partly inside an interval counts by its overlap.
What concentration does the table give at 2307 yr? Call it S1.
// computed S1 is 30.11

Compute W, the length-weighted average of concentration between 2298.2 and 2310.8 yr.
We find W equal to 30.3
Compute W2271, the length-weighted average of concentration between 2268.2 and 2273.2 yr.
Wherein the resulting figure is 25.4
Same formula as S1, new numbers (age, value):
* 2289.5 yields 34.37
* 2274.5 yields 23.86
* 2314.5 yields 38.98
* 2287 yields 33.33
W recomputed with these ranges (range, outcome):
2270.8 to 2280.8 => 24.9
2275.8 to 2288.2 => 28.6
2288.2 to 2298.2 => 34.7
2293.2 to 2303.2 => 31.9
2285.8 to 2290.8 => 33.9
